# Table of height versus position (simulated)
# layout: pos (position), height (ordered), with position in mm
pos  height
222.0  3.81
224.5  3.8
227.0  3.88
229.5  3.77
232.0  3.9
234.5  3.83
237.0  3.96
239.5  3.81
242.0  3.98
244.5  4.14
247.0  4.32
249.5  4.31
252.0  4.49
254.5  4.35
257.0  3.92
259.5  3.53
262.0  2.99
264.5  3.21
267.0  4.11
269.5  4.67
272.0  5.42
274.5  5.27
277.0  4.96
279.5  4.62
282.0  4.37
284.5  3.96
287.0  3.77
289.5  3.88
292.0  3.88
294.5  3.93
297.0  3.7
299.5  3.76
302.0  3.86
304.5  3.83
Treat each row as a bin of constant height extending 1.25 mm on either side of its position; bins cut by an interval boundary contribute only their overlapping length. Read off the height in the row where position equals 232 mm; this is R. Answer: 3.9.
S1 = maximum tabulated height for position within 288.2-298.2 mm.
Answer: 3.93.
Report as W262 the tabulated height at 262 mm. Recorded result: 2.99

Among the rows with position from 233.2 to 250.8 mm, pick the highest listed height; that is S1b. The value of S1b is 4.32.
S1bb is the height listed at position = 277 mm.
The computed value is 4.96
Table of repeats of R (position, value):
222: 3.81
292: 3.88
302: 3.86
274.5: 5.27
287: 3.77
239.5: 3.81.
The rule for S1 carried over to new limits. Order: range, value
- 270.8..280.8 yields 5.42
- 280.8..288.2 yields 4.37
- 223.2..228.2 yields 3.88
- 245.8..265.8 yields 4.49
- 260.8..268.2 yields 4.11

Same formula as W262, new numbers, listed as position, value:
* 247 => 4.32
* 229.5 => 3.77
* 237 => 3.96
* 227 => 3.88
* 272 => 5.42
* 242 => 3.98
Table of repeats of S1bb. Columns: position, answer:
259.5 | 3.53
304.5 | 3.83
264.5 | 3.21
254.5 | 4.35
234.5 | 3.83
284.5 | 3.96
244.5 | 4.14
